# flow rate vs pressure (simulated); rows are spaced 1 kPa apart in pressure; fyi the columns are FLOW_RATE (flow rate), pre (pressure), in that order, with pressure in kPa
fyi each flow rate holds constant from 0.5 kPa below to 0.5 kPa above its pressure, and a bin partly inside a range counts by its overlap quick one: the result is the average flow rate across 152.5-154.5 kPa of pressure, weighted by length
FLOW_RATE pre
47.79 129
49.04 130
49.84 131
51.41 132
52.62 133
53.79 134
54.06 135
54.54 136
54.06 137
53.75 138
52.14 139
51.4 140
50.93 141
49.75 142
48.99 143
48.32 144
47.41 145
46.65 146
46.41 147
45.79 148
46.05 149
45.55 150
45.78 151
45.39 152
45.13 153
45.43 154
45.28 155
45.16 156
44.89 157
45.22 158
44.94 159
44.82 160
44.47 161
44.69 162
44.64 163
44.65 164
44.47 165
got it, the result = 45.3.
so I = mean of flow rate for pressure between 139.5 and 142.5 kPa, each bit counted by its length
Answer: 50.7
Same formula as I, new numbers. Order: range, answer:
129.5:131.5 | 49.4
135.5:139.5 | 53.6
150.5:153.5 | 45.4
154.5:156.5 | 45.2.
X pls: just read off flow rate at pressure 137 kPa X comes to 54.06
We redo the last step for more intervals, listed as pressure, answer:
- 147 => 46.41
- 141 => 50.93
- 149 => 46.05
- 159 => 44.94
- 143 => 48.99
